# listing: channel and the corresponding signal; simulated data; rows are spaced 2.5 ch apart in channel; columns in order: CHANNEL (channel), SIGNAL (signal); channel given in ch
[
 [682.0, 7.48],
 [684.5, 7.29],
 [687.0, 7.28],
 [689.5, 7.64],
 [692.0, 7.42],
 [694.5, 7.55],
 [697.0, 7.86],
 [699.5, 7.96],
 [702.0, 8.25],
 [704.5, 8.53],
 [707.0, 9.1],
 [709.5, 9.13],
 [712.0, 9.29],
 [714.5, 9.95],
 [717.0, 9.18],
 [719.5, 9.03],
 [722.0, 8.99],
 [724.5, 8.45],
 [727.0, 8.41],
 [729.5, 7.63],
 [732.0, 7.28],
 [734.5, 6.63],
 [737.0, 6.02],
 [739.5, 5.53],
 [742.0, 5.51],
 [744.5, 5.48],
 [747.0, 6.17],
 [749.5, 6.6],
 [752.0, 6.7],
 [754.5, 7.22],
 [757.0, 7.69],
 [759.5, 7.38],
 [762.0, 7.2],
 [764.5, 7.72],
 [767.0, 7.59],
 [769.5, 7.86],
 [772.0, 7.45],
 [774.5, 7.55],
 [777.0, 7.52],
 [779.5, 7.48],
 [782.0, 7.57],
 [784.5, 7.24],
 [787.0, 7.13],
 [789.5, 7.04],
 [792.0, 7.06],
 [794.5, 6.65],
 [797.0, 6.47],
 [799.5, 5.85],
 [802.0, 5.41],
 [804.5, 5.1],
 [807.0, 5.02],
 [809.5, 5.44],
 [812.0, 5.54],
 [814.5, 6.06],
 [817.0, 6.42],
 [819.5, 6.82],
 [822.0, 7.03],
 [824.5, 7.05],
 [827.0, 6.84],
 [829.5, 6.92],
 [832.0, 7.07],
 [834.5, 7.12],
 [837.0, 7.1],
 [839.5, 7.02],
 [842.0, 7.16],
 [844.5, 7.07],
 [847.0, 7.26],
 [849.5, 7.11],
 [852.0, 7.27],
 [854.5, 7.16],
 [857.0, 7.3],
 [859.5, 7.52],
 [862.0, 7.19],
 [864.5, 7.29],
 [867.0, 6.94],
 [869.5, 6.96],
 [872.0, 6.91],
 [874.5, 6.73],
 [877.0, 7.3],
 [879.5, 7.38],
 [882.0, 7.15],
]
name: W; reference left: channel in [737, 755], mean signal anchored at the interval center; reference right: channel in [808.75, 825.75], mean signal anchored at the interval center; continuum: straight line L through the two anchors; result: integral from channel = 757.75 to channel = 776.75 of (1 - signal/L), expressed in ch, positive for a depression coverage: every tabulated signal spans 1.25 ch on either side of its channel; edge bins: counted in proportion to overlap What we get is -4.1 ch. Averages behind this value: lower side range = 6.12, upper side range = 6.36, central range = 7.54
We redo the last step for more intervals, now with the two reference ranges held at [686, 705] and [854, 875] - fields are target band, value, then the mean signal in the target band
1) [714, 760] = 1.9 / 7.32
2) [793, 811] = 4.0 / 5.72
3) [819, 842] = 0.8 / 7.01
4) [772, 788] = 0.1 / 7.42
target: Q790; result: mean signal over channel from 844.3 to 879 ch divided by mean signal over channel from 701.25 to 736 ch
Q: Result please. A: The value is 0.8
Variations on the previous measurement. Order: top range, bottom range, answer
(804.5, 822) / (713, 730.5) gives 0.67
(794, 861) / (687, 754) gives 0.86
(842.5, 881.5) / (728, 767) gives 1.06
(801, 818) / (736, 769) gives 0.83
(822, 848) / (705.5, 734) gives 0.81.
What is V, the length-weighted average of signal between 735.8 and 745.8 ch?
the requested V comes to 5.64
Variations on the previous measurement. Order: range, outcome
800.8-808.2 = 5.18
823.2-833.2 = 6.97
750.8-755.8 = 6.97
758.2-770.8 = 7.55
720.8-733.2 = 8.15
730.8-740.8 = 6.36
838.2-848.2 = 7.13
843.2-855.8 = 7.17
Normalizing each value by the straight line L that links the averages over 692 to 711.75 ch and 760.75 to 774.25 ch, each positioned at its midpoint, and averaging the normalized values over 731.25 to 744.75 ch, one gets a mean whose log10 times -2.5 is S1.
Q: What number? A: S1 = 0.29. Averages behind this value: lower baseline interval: 8.33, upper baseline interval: 7.56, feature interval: 6.07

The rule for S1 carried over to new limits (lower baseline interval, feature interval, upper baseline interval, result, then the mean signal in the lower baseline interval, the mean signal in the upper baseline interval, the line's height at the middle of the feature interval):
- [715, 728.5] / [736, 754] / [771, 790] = 0.34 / 8.85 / 7.38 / 8.27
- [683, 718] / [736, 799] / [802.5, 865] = 0.08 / 8.3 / 6.73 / 7.51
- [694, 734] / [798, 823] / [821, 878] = 0.27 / 8.52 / 7.1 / 7.51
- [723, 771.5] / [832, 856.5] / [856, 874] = 0.00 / 7.02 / 7.14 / 7.12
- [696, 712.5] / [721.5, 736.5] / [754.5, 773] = 0.05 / 8.57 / 7.53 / 8.14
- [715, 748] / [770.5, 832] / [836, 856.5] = 0.09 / 7.32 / 7.15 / 7.22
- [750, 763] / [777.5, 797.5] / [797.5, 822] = -0.11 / 7.2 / 5.83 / 6.4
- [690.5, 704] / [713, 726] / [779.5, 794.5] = -0.19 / 7.84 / 7.18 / 7.68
